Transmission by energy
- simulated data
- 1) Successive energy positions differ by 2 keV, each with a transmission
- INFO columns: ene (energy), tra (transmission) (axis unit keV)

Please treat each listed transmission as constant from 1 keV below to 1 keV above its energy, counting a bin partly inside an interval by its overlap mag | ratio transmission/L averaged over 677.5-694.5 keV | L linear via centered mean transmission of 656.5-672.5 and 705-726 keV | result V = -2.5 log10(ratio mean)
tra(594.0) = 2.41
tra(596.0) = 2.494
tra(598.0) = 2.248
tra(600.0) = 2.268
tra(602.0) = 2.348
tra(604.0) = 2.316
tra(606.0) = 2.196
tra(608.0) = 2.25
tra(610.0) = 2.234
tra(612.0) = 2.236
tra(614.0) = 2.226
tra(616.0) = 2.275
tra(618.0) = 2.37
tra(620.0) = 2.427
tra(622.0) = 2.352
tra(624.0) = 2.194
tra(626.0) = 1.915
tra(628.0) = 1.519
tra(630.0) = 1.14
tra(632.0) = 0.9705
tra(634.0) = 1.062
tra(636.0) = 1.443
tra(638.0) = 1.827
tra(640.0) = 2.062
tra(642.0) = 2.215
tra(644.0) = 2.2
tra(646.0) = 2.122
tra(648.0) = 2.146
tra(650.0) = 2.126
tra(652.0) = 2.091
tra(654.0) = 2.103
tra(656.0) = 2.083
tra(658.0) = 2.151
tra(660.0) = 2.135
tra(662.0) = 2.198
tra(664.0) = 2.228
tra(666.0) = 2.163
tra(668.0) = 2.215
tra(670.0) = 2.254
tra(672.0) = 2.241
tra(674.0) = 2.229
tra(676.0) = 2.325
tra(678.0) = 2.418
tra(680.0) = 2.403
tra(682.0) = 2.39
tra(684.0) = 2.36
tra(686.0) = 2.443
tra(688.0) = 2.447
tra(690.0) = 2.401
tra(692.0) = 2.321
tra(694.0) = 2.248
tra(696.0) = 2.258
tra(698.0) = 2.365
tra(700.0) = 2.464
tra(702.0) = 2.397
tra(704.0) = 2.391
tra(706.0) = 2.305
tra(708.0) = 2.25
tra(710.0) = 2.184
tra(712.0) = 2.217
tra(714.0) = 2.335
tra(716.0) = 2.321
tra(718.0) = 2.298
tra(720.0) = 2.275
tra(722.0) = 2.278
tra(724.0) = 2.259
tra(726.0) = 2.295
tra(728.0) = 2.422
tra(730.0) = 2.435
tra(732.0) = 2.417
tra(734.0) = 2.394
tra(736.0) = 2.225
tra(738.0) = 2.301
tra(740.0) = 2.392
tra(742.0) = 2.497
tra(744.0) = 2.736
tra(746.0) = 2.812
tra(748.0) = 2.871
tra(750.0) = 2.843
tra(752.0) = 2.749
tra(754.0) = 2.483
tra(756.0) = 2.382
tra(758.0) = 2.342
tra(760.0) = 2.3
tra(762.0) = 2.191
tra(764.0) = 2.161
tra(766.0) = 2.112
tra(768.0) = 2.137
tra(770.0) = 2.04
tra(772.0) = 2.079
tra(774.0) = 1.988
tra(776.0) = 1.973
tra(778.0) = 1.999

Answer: -0.07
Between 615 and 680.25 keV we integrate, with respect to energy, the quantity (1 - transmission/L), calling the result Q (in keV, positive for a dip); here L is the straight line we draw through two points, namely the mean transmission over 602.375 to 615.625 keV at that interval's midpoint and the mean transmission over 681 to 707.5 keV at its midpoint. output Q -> 7.3 keV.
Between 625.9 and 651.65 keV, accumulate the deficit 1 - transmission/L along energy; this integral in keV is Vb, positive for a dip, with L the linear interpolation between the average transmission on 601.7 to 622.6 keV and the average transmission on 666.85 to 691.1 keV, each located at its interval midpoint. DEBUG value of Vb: 6.2 keV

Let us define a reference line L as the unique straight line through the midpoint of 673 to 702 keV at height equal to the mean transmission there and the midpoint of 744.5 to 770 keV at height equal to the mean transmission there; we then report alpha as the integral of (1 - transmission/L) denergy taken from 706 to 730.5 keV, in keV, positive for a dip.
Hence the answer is 1.0 keV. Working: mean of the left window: 2.36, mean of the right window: 2.44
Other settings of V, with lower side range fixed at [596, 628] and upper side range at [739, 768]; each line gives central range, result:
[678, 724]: 0.03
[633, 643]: 0.31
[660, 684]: 0.03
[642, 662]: 0.08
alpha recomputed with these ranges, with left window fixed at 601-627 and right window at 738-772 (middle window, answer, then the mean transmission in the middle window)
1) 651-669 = 1.2 keV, 2.15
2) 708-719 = 0.5 keV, 2.27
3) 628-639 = 4.7 keV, 1.31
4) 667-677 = 0.3 keV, 2.25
